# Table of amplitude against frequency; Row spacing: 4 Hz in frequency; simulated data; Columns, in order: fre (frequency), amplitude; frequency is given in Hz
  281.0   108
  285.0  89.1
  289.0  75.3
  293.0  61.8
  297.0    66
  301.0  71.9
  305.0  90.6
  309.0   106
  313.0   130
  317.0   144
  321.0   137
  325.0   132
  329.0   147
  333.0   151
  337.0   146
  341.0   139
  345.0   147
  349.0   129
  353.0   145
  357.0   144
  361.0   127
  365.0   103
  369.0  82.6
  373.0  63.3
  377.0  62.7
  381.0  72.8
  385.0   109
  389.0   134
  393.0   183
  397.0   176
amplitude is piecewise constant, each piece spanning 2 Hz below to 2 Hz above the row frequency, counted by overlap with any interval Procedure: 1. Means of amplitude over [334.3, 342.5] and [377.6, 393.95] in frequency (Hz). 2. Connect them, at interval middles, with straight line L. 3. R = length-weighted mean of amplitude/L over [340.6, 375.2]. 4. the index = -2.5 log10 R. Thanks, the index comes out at 0.12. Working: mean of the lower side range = 143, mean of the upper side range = 116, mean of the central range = 119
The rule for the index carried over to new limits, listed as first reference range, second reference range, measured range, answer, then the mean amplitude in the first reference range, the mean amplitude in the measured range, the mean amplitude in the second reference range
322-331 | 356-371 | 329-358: -0.13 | 139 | 143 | 112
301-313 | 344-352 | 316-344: -0.18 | 99.2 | 142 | 138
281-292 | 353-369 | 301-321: -0.18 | 85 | 115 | 122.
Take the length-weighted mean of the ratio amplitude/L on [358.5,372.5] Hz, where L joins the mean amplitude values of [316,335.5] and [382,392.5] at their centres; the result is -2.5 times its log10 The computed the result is 0.29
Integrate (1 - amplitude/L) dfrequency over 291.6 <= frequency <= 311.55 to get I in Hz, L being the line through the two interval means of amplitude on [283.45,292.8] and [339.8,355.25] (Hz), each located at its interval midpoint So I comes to 2.5 Hz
